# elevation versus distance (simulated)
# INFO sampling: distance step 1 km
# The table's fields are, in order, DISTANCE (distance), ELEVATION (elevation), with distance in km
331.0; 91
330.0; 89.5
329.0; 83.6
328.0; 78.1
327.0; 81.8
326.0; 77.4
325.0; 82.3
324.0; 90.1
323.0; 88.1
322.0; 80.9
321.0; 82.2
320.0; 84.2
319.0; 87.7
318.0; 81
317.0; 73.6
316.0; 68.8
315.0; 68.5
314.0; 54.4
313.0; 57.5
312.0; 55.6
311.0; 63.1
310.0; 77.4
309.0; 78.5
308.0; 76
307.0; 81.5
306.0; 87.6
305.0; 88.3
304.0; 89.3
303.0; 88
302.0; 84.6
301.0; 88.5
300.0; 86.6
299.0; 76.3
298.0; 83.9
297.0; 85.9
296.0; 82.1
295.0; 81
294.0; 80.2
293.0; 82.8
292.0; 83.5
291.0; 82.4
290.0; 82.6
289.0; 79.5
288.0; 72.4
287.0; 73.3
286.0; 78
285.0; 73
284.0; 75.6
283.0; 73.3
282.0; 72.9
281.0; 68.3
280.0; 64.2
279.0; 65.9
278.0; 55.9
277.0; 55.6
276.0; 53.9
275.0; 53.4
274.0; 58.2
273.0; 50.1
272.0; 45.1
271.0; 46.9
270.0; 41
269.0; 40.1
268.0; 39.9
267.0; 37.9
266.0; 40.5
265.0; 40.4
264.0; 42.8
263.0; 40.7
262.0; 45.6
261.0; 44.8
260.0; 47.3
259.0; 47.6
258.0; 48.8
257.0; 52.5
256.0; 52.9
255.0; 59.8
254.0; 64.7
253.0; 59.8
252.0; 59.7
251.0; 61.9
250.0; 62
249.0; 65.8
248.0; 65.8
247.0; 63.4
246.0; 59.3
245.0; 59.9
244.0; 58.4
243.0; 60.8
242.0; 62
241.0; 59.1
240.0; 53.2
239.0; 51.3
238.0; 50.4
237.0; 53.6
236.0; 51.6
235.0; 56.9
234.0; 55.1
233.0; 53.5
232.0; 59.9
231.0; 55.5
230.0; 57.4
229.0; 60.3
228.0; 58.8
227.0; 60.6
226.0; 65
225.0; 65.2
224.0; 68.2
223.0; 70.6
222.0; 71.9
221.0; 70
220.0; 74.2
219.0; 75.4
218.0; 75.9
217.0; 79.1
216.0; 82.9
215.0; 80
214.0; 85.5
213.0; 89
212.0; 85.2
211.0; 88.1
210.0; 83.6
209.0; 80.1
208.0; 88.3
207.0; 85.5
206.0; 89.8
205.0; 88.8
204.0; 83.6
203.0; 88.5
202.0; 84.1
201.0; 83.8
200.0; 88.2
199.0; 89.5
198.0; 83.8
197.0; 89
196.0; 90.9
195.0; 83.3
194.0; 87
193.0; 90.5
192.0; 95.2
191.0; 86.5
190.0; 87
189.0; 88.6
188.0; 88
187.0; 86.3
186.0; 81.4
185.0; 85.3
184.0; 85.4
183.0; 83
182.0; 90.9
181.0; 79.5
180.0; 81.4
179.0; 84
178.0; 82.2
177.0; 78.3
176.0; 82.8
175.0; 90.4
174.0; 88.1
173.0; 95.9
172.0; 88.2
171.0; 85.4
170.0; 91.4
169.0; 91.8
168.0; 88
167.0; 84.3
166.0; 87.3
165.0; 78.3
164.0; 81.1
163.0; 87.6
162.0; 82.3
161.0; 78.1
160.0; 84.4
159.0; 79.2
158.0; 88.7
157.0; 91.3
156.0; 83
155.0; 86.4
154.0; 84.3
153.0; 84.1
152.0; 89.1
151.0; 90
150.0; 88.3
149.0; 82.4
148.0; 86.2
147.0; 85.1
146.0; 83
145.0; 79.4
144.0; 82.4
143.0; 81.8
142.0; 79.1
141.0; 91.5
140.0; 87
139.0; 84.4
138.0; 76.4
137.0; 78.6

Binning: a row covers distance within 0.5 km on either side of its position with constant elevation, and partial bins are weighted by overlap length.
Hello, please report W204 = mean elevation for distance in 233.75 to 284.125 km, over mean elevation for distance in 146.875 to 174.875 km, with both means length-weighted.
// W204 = 0.6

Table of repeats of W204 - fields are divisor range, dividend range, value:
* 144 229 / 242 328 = 0.81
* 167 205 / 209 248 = 0.76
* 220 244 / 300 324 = 1.30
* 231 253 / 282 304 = 1.39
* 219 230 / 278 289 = 1.07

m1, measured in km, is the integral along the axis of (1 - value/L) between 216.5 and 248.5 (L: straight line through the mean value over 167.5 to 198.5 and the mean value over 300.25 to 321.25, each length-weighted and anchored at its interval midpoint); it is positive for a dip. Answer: 8.1 km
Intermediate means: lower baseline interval 86.8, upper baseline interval 77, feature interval 61.9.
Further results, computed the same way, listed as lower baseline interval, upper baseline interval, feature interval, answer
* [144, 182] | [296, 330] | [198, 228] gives 1.28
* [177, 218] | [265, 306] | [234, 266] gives 8.88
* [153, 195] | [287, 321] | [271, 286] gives 3.39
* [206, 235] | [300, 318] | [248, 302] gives 8.65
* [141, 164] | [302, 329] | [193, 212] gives -0.93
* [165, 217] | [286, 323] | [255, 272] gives 7.64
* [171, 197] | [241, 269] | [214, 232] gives -0.16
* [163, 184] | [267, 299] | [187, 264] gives 7.44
